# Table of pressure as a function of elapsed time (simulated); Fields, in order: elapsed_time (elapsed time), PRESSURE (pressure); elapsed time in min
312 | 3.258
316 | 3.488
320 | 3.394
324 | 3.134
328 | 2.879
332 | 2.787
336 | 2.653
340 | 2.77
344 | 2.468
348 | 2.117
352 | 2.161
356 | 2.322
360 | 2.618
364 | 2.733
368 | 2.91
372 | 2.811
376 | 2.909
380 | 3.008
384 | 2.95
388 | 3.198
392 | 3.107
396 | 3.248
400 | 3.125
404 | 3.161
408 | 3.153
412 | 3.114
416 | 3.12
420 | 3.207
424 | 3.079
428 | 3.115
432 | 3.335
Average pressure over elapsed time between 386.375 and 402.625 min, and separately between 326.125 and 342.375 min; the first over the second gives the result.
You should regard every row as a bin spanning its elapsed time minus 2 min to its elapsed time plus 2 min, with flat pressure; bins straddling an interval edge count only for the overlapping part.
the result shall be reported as 1.15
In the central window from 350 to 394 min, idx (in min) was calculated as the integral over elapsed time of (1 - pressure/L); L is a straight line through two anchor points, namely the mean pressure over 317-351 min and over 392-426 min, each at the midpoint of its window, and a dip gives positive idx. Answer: 2.6 min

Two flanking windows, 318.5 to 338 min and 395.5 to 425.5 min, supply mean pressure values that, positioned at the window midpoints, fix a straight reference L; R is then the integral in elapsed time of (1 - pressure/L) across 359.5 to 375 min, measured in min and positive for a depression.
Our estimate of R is 1.3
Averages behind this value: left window 2.96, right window 3.15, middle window 2.79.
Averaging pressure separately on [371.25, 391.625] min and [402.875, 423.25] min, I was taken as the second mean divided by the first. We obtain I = 1.1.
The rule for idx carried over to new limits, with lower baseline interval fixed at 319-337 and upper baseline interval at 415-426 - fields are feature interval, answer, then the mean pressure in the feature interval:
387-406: -0.46 min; 3.17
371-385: 0.61 min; 2.93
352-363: 2.12 min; 2.44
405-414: -0.06 min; 3.14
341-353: 2.80 min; 2.3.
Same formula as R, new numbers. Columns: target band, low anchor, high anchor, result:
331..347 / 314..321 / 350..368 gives 1.81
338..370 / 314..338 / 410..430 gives 5.87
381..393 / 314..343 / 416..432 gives 0.07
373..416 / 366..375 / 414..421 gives -1.10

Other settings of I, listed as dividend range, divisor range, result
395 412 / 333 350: 1.25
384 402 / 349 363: 1.32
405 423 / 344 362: 1.35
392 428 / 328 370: 1.22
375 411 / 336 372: 1.22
